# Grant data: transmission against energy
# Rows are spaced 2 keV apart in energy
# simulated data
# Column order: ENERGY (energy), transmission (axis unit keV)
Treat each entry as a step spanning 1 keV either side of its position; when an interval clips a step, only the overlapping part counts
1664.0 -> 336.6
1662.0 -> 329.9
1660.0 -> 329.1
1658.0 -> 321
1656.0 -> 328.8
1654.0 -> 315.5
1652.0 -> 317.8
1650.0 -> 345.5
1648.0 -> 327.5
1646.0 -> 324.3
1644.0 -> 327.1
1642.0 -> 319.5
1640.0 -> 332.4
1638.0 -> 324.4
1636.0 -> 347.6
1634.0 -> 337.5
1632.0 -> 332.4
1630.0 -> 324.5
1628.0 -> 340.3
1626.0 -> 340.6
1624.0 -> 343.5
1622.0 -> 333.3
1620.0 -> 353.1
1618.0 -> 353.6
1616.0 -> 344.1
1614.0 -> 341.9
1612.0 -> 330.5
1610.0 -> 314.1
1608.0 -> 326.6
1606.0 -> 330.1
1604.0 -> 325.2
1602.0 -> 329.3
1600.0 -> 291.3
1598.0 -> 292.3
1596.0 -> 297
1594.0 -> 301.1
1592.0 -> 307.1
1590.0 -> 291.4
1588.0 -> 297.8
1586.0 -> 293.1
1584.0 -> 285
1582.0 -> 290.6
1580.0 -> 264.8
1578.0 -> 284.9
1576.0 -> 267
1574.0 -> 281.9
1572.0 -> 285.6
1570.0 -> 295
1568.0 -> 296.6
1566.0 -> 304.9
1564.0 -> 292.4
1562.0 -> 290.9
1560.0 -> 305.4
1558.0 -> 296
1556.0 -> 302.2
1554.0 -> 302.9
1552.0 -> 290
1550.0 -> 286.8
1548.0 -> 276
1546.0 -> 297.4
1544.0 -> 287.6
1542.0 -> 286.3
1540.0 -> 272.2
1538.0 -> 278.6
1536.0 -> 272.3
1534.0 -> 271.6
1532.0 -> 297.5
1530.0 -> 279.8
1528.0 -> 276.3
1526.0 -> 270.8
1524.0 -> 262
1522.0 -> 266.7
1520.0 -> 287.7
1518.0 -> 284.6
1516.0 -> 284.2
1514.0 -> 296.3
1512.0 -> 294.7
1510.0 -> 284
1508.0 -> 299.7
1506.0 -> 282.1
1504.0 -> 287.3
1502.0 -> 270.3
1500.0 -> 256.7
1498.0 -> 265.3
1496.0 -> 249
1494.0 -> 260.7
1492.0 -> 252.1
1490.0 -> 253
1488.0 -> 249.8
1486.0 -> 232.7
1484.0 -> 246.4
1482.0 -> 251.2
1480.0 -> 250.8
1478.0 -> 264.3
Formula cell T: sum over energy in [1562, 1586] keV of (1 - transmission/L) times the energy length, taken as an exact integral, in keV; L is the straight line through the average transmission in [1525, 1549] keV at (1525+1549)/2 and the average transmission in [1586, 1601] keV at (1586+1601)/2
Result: 0.4 keV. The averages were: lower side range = 281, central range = 287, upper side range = 297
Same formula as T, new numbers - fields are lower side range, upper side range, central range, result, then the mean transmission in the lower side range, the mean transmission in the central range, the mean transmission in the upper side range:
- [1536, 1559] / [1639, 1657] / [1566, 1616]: 0.5 keV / 288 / 302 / 326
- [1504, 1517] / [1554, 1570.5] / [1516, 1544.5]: 1.5 keV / 290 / 278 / 298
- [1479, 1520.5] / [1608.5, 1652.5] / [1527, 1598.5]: 2.6 keV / 268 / 289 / 334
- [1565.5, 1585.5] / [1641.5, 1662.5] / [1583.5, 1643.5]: -3.4 keV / 285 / 323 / 326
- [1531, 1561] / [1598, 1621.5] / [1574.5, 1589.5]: 1.3 keV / 288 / 284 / 329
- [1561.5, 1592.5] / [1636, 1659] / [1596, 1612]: -0.6 keV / 289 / 315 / 327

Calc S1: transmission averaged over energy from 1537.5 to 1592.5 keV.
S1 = 290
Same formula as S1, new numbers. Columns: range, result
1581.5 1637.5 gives 322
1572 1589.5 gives 284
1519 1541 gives 276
